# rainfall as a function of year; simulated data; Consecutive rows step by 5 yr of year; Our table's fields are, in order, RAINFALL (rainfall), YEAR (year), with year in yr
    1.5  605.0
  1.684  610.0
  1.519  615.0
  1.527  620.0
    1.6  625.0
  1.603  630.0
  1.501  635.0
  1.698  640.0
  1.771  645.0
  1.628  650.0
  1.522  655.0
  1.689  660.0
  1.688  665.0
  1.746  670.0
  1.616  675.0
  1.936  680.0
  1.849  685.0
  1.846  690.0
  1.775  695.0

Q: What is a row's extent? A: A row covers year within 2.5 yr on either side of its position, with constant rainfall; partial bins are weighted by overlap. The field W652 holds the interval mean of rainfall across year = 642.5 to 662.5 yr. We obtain 1.65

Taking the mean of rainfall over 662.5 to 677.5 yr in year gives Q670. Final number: 1.68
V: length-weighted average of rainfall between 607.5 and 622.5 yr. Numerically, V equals 1.58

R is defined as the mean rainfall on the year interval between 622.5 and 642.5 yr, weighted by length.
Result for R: 1.6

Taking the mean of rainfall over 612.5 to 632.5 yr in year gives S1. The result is 1.56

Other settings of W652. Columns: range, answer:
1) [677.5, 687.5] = 1.89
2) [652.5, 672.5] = 1.66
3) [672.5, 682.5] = 1.78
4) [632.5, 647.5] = 1.66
